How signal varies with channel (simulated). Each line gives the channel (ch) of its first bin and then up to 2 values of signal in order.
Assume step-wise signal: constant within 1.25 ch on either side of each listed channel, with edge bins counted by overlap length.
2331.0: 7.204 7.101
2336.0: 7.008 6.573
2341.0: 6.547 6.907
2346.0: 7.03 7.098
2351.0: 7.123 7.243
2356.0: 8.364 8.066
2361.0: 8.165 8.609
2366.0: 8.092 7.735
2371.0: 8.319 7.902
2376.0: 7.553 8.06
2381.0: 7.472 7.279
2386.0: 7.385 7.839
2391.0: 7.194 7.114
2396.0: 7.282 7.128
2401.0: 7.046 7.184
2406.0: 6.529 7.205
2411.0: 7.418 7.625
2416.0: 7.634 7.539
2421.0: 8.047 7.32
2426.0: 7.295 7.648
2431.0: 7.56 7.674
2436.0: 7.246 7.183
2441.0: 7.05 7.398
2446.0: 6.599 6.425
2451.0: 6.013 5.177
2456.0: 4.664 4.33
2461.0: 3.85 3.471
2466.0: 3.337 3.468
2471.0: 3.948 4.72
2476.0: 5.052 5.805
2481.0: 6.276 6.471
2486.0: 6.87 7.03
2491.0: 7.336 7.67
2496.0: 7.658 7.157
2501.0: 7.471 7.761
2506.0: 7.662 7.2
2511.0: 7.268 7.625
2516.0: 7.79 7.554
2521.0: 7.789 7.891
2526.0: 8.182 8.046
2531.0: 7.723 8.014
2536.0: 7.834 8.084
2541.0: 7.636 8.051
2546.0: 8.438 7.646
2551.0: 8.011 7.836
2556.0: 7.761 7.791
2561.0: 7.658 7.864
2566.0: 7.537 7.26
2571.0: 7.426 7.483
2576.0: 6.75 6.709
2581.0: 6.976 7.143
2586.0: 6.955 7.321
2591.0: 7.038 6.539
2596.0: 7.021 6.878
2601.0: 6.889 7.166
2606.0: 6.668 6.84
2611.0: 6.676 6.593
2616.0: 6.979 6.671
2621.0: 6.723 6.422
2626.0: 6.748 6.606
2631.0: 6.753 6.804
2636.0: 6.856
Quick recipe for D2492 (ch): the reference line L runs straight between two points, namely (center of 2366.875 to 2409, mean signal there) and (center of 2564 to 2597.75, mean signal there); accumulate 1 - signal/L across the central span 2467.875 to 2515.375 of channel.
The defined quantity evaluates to 4.2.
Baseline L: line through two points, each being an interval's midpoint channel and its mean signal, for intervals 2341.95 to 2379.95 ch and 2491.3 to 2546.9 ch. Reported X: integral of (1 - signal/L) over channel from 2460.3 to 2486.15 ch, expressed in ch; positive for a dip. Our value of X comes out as 9.9 ch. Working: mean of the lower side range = 7.74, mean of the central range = 4.78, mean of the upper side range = 7.74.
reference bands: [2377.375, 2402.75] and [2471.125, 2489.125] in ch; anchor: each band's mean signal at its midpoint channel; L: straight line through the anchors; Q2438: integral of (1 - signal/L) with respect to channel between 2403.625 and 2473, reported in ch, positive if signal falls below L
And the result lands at 3.6 ch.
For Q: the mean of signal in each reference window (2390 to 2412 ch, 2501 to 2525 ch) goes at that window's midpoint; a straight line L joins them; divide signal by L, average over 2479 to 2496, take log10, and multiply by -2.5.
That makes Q 0.084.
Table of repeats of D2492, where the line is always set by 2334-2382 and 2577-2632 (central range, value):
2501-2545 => -4.3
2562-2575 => -1.1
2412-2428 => -0.4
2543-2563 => -2.6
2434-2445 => 0.1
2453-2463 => 4.0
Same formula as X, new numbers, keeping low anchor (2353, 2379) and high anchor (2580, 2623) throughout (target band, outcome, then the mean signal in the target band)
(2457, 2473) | 7.95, 3.79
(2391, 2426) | 2.29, 7.31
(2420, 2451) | 1.87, 7.23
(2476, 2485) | 1.72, 6.05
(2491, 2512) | -0.31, 7.47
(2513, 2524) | -0.67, 7.73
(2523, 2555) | -3.43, 7.95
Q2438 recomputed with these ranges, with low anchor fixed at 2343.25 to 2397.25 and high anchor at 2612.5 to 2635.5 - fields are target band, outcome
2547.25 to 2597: -3.16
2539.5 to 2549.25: -1.34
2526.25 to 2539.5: -1.72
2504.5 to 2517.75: -0.73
